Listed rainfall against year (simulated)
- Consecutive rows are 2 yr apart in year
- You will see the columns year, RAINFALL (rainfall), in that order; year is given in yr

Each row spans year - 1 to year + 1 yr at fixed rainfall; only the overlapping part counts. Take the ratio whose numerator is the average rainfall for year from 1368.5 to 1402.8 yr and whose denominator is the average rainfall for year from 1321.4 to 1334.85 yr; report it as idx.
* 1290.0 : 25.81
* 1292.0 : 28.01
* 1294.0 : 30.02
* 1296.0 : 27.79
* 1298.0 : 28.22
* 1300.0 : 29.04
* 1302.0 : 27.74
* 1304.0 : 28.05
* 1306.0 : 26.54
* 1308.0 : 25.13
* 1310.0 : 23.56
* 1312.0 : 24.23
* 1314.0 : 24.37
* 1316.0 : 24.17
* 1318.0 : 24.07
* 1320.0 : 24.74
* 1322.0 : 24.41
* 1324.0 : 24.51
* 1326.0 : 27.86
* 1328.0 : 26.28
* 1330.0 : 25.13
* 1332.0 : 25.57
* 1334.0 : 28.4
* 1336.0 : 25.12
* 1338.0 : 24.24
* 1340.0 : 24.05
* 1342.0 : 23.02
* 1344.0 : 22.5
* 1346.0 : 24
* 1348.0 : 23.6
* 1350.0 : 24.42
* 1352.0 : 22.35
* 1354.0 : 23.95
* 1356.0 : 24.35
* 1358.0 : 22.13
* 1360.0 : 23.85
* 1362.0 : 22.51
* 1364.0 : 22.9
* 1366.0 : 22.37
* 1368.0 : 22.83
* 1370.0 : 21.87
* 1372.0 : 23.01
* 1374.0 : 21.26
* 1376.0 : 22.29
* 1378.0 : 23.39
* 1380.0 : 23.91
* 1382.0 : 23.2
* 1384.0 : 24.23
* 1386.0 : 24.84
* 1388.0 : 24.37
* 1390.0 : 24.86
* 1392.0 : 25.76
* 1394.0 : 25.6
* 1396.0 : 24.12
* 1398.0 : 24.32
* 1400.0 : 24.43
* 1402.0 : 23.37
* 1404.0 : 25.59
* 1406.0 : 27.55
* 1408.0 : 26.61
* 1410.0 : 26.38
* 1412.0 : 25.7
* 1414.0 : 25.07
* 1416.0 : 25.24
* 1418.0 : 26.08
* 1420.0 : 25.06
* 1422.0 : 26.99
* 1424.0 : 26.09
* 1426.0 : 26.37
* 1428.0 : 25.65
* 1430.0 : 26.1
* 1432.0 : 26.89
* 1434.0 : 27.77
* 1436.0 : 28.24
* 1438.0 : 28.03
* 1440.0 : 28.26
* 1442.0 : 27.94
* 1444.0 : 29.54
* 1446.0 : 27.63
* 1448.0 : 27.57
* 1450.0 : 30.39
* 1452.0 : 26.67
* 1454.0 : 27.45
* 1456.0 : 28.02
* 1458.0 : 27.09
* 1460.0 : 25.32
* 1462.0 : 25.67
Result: 0.9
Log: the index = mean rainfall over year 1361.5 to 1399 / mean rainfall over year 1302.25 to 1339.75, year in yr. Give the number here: 0.93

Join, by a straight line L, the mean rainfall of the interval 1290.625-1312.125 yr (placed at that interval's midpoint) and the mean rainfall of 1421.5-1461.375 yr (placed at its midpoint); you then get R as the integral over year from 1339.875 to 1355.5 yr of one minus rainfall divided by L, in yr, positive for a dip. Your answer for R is 2.2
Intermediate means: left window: 27.2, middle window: 23.5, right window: 27.4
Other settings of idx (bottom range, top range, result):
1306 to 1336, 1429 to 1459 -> 1.10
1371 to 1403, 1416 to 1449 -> 1.13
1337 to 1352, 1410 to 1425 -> 1.09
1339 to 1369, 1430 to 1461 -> 1.19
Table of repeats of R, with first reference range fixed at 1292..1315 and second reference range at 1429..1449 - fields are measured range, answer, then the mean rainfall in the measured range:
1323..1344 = 1.4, 25.3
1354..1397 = 6.0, 23.5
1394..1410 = 1.3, 25.2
